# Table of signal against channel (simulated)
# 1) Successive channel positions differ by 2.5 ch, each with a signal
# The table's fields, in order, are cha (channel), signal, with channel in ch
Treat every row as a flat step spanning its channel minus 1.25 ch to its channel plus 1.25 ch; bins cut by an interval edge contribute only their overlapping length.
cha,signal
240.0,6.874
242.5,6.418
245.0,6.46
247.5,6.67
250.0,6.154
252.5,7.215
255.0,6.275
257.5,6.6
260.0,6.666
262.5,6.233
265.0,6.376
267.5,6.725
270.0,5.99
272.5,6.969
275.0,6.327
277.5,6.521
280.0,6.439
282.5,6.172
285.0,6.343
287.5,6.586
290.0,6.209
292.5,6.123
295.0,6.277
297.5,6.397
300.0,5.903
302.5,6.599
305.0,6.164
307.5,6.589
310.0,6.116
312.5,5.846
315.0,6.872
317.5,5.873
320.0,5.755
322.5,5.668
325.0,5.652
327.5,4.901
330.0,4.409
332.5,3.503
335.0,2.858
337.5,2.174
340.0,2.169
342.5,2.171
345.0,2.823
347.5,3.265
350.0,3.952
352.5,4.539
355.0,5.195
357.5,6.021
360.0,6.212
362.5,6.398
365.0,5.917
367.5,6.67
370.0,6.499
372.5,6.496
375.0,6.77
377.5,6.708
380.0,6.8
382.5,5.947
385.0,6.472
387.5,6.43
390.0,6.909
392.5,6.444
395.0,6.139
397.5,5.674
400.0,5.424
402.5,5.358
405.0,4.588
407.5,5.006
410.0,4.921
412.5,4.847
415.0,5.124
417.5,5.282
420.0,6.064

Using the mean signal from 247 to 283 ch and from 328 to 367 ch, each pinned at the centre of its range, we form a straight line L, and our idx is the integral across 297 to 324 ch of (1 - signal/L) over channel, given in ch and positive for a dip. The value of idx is -4.9 ch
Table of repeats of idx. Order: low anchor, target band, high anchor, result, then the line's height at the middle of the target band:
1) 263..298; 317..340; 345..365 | 4.8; 5.49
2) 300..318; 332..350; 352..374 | 9.9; 6.15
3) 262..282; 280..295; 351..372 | 0.1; 6.36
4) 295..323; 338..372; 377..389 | 8.7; 6.36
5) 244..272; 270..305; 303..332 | -1.2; 6.14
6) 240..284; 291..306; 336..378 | -0.9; 5.88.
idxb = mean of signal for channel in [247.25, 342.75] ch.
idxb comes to 5.78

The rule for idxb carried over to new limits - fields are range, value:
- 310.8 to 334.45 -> 5.33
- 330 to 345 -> 2.75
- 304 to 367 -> 4.86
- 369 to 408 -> 6.12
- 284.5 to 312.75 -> 6.28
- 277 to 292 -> 6.36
